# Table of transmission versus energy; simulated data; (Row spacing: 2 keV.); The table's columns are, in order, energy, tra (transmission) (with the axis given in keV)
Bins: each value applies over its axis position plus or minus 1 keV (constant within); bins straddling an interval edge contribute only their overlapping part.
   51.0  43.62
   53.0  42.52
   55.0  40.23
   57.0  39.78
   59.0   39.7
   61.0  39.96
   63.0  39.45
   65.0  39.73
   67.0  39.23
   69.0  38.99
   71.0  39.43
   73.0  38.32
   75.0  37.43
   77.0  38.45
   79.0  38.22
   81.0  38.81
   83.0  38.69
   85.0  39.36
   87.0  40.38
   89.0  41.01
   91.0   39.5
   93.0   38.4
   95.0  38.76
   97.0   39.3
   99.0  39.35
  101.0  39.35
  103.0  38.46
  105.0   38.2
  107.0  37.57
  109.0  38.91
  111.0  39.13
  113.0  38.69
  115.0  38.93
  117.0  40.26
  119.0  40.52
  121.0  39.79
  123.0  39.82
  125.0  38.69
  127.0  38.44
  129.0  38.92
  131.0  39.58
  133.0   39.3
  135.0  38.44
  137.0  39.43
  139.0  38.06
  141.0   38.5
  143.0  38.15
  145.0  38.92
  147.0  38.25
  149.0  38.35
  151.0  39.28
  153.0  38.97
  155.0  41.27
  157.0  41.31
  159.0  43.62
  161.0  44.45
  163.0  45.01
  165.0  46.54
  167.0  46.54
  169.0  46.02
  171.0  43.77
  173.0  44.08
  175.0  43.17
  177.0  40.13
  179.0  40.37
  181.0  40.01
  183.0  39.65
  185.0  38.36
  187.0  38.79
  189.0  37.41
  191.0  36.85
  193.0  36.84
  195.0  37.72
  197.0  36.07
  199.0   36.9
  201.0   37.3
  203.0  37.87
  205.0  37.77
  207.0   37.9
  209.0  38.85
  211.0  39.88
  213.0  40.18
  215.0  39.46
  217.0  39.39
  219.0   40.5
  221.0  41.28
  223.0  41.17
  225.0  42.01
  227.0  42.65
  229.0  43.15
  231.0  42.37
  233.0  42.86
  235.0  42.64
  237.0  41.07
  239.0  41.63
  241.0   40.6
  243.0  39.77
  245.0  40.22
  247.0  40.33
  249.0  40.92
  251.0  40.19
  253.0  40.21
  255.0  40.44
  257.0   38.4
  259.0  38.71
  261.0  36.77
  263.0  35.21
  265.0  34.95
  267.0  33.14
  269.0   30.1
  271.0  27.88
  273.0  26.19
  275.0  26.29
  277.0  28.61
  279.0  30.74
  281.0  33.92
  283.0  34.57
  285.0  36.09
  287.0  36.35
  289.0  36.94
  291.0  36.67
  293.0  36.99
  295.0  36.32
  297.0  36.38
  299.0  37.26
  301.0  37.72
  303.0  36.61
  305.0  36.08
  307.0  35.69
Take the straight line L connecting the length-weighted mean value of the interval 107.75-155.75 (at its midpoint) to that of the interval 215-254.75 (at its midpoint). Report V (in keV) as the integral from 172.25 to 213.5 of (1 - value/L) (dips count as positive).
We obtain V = 1.5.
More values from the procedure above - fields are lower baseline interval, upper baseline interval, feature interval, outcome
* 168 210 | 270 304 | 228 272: -3.3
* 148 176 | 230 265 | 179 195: 1.4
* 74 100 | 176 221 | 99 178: -3.2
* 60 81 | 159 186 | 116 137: 0.9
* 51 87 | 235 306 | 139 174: -3.5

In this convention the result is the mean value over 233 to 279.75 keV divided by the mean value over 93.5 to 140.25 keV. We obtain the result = 0.9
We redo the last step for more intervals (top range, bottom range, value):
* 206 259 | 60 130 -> 1.04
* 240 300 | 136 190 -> 0.87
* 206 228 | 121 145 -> 1.04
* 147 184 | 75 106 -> 1.08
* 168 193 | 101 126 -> 1.04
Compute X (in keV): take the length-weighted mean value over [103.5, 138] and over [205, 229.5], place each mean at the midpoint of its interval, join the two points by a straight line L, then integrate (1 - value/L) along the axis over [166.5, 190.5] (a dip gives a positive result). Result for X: -0.9 keV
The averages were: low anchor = 39.1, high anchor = 40.4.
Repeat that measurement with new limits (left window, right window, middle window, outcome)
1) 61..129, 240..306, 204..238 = -3.71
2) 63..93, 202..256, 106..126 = 0.12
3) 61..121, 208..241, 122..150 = 0.72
